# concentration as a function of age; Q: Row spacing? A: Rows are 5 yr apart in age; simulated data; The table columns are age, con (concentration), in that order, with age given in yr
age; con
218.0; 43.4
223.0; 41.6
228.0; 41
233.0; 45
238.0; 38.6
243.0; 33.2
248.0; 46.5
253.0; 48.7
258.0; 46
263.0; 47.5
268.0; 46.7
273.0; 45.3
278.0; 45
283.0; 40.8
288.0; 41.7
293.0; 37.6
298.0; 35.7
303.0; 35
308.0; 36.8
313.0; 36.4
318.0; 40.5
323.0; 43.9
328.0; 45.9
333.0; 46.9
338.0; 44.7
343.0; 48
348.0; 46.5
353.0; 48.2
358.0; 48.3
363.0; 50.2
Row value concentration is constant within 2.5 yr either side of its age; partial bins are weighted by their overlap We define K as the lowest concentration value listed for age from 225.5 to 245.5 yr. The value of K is 33.2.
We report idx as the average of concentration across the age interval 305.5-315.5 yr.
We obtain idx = 36.6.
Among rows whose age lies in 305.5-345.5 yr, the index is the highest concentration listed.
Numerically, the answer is 48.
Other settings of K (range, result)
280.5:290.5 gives 40.8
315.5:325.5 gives 40.5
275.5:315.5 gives 35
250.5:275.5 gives 45.3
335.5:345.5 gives 44.7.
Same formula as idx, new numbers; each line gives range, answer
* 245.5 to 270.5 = 47.1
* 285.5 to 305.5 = 37.5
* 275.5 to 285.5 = 42.9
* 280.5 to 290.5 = 41.2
